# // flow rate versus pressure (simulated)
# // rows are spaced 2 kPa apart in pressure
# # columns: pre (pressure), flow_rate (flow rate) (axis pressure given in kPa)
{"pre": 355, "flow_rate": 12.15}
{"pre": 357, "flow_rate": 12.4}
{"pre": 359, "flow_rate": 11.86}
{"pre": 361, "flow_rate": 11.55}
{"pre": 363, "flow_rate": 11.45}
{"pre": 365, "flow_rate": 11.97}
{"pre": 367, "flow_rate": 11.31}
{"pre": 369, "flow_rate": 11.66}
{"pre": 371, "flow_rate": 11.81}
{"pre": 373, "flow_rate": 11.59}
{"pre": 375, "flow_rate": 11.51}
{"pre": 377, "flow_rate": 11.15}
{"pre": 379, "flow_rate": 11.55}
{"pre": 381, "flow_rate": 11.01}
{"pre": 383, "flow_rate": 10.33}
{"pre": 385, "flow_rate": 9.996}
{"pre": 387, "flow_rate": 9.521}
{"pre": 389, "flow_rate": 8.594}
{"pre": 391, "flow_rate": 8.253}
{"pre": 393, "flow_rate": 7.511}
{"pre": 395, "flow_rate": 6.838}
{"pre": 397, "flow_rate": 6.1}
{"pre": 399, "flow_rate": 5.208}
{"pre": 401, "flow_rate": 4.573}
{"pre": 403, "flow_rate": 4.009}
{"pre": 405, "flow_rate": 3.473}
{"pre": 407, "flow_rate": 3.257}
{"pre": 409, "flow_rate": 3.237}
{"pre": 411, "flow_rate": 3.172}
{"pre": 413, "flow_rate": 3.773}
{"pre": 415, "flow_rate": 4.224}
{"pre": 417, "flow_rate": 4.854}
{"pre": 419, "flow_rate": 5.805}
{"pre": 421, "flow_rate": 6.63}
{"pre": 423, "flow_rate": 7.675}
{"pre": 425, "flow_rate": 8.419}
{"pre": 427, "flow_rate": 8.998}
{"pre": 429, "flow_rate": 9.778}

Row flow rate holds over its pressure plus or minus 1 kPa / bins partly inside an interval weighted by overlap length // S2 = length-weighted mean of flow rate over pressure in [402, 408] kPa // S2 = 3.58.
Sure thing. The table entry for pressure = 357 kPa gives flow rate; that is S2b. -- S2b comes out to 12.4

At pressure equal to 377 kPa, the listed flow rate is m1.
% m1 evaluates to 11.15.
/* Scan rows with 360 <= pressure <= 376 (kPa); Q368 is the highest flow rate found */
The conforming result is 11.97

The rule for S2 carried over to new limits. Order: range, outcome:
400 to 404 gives 4.29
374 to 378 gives 11.3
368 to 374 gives 11.7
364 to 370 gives 11.6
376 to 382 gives 11.2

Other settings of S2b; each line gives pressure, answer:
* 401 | 4.573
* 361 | 11.55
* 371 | 11.81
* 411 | 3.172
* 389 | 8.594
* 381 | 11.01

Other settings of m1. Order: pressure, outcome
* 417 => 4.854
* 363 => 11.45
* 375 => 11.51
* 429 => 9.778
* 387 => 9.521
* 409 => 3.237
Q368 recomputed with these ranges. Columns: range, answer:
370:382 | 11.81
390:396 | 8.253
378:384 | 11.55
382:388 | 10.33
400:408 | 4.573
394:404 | 6.838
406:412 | 3.257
